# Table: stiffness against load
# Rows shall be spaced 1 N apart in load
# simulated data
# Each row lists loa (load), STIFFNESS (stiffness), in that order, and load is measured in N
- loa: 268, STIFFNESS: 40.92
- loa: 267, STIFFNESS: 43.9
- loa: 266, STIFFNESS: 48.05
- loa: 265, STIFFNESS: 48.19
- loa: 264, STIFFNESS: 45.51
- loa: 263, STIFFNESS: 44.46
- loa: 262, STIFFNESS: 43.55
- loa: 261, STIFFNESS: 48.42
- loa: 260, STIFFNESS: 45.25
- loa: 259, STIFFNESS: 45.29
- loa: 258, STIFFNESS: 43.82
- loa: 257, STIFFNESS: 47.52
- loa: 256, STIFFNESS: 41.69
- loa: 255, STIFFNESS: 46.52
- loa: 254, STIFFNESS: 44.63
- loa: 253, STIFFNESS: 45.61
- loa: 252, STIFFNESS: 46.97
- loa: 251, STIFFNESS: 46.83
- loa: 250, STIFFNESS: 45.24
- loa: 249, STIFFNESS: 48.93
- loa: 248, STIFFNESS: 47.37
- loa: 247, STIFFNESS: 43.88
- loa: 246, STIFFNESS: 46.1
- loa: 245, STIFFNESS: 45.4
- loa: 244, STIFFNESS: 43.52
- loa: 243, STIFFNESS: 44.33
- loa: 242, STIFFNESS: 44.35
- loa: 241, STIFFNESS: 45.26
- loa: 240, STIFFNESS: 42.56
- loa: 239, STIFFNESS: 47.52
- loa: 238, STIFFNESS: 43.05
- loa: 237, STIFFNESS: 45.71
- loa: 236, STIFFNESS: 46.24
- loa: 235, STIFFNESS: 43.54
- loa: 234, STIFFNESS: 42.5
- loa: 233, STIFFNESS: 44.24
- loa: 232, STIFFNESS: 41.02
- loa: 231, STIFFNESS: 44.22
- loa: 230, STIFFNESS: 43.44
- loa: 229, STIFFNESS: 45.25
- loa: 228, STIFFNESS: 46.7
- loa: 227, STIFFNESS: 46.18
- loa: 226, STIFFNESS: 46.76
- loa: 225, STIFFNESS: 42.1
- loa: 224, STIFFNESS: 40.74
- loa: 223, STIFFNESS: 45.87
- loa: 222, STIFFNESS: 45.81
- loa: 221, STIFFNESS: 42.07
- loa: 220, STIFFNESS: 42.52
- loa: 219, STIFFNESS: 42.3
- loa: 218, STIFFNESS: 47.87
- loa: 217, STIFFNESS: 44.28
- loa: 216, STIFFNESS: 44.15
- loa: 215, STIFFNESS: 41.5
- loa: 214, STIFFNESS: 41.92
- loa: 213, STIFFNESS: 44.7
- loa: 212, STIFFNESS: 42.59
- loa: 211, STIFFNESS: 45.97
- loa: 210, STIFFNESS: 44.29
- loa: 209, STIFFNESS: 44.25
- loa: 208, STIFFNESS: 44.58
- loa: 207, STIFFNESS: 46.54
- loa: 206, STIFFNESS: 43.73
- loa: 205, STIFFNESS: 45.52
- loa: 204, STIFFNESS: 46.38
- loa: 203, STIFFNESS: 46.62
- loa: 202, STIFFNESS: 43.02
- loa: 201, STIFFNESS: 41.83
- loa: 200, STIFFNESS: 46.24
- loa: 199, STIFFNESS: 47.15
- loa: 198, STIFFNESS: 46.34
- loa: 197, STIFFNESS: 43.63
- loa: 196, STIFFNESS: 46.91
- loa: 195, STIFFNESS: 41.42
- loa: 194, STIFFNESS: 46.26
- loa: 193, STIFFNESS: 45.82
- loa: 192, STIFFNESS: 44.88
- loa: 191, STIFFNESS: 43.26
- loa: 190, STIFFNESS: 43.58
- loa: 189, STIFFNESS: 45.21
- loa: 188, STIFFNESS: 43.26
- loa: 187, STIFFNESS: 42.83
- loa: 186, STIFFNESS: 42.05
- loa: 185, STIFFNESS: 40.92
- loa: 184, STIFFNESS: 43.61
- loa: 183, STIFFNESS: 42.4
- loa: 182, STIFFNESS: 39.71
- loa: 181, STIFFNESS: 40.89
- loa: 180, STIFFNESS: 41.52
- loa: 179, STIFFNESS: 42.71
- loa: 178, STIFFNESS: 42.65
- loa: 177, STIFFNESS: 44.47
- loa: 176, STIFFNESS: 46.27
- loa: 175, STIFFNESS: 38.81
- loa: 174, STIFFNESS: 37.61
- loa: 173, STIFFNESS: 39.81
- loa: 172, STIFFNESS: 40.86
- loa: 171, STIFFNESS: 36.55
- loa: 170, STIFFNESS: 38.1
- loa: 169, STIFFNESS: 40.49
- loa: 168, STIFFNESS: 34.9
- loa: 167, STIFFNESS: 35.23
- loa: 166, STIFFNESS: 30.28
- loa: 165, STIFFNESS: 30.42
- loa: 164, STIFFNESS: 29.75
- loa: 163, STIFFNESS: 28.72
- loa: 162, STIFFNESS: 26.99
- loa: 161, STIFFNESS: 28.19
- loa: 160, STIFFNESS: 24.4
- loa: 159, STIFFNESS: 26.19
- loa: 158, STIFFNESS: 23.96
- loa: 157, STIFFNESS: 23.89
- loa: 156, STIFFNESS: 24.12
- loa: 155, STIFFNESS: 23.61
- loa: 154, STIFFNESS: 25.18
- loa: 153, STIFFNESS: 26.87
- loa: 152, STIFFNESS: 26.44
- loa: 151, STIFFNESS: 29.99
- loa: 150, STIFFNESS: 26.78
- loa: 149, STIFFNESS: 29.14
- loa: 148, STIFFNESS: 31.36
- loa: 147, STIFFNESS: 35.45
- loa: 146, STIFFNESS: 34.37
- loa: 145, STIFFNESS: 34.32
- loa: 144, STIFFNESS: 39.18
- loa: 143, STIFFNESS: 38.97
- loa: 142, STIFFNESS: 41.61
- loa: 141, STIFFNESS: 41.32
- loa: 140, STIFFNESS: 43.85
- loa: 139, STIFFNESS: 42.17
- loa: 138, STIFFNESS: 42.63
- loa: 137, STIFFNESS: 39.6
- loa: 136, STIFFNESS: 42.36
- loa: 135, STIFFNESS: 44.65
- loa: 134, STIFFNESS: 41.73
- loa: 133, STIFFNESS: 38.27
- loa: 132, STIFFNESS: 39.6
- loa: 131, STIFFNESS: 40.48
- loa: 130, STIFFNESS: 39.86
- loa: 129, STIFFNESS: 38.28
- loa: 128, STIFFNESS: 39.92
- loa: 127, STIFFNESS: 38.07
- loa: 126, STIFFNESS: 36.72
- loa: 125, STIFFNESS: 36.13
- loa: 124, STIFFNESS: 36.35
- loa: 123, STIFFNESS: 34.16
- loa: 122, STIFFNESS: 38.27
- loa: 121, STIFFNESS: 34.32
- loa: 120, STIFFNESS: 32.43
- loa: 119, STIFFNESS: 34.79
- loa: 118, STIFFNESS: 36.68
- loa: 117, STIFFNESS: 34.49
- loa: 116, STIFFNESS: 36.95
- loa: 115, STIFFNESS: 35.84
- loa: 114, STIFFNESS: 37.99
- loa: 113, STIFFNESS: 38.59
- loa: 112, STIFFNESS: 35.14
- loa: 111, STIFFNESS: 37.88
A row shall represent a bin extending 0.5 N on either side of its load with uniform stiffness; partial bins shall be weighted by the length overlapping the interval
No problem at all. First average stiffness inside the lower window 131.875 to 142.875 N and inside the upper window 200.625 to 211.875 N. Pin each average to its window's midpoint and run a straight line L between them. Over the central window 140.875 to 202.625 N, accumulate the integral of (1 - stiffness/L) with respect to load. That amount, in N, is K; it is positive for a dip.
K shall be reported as 8.8 N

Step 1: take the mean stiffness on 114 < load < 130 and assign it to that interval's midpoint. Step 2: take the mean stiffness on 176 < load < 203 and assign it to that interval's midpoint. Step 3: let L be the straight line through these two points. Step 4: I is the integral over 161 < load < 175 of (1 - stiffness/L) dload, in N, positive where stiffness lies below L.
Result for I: 2.3 N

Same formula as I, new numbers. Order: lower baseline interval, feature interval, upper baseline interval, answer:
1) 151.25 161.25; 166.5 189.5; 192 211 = -4.10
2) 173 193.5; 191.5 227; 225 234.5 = -0.77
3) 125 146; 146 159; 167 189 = 4.15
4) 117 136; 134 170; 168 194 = 6.04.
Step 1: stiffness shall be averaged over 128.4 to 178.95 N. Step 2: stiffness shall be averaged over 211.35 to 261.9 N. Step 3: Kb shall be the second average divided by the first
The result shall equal 1.27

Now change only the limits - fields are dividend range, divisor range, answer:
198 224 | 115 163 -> 1.29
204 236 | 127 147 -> 1.10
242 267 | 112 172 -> 1.32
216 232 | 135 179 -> 1.29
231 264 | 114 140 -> 1.18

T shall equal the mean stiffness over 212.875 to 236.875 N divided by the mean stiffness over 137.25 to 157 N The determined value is 1.3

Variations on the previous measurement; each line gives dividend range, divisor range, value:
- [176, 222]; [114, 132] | 1.19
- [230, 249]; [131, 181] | 1.27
